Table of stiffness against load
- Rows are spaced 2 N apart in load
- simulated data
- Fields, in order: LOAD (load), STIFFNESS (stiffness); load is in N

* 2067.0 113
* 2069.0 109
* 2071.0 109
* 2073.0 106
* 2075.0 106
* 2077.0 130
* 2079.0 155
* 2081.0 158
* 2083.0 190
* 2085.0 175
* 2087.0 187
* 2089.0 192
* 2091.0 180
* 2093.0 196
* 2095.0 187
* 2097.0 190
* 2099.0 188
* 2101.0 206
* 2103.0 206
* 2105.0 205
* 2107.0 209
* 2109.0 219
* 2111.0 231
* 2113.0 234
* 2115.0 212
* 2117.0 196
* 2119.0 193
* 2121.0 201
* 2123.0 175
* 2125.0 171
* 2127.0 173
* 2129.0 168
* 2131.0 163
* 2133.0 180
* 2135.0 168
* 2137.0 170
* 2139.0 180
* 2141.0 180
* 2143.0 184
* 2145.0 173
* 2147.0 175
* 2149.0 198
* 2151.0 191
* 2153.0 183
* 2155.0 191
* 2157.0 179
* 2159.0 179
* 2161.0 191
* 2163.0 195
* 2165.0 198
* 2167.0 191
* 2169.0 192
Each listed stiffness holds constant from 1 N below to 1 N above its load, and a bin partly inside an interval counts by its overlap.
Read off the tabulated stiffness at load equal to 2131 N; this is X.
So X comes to 163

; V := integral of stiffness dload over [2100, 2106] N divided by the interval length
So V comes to 206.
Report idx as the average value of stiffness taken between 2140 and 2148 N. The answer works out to 178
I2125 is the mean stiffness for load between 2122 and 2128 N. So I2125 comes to 173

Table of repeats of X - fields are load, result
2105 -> 205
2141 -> 180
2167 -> 191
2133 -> 180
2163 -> 195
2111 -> 231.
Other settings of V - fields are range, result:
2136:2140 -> 175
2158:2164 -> 188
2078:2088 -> 173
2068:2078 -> 112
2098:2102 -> 197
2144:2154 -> 184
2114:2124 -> 195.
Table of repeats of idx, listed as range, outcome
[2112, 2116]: 223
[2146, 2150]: 186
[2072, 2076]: 106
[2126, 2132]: 168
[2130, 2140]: 172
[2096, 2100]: 189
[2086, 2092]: 186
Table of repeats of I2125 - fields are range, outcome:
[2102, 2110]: 210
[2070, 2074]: 108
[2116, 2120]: 194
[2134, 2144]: 176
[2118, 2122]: 197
